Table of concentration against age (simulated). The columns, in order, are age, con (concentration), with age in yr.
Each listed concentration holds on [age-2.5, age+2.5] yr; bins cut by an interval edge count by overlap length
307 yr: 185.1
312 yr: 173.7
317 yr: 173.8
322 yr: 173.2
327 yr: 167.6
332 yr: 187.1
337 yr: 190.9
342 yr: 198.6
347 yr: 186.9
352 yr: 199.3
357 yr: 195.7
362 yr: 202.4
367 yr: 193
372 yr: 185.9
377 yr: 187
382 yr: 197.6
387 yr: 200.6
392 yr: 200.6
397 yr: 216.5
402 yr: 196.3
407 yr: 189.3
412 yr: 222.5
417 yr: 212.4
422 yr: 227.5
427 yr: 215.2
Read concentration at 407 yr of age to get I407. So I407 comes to 189.3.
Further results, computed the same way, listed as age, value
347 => 186.9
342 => 198.6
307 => 185.1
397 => 216.5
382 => 197.6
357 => 195.7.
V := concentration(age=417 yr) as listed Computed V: 212.4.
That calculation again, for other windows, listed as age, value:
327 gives 167.6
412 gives 222.5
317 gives 173.8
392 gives 200.6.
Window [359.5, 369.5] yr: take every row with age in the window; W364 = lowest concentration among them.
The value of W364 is 193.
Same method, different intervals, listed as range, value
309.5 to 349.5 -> 167.6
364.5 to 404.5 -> 185.9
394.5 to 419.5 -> 189.3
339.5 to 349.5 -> 186.9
